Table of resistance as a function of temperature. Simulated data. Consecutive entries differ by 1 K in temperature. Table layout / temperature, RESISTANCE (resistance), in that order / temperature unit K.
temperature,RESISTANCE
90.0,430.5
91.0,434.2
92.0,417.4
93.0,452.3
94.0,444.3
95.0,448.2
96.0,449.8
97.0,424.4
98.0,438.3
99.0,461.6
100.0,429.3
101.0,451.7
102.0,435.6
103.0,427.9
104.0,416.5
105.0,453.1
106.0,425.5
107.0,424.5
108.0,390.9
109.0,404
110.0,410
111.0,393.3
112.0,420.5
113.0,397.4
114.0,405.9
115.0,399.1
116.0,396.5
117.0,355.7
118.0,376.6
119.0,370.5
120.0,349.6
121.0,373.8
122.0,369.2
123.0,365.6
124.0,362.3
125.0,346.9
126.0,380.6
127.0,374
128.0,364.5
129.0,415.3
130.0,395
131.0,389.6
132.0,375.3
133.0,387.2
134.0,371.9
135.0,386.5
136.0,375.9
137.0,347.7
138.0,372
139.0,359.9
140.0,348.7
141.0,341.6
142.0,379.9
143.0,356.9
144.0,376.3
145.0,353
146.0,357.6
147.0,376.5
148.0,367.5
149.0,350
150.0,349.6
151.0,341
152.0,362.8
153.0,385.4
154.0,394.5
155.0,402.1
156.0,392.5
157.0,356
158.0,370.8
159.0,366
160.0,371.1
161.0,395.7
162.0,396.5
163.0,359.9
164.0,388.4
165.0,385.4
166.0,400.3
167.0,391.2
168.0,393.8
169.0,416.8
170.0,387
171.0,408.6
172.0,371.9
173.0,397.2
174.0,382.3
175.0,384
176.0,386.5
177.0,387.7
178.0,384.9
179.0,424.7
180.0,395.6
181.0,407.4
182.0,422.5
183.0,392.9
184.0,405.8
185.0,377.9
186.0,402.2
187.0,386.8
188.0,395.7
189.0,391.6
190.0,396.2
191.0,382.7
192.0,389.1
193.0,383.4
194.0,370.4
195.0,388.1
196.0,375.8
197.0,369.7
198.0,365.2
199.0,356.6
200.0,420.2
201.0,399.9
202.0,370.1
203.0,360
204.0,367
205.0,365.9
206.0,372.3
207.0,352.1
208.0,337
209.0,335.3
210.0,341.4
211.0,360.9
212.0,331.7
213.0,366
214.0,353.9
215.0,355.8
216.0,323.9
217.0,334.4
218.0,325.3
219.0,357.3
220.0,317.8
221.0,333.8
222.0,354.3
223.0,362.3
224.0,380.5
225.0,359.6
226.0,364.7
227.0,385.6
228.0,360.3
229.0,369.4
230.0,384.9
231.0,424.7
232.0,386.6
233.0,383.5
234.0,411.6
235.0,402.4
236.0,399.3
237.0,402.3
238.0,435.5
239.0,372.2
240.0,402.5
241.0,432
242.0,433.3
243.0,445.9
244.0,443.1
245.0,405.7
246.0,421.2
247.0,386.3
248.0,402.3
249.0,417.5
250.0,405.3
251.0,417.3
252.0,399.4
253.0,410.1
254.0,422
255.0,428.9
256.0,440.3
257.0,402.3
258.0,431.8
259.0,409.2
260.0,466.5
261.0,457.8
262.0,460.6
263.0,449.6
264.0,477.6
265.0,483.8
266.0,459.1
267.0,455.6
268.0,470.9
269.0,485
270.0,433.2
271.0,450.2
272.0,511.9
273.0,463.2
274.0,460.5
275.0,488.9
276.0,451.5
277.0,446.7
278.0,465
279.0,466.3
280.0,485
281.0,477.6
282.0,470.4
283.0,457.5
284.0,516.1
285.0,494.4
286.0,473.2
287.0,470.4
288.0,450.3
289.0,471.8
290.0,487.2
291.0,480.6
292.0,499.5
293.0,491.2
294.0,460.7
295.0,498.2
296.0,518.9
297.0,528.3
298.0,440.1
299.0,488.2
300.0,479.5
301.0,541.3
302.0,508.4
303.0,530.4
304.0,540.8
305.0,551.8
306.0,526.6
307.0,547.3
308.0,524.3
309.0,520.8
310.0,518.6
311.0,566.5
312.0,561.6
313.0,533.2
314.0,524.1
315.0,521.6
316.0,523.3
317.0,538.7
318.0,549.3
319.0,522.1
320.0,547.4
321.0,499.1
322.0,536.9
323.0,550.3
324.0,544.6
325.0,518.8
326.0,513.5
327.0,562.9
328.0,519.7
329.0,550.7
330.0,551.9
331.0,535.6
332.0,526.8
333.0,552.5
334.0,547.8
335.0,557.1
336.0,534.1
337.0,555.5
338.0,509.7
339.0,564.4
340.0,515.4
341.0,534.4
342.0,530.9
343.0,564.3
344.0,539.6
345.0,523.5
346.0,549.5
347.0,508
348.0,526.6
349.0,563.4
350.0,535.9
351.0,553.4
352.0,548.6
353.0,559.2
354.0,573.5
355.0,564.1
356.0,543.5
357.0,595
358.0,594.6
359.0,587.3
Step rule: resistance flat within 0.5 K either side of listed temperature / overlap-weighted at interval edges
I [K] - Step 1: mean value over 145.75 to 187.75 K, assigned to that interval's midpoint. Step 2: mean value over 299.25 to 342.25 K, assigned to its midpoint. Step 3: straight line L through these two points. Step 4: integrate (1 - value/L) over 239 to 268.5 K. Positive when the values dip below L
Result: 2.4 K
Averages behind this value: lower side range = 385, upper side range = 534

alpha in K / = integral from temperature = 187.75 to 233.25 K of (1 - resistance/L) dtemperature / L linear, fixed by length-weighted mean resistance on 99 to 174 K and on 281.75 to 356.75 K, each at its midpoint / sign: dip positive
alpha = 7.7 K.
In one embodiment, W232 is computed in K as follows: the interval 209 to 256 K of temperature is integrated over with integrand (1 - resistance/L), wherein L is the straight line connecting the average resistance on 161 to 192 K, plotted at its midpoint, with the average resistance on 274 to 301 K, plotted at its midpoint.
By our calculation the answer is 5.64 K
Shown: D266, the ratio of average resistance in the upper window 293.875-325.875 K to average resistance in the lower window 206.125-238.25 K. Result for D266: 1.44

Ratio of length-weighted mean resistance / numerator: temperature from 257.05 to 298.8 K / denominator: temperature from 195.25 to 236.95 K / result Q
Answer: 1.29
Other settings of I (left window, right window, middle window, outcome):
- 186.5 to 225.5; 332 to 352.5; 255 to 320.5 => -2.7 K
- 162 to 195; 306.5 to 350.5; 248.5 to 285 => 1.9 K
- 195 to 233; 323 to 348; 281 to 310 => -1.1 K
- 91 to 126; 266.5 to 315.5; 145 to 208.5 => 8.4 K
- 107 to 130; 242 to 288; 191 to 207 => 1.7 K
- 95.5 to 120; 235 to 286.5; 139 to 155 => 2.2 K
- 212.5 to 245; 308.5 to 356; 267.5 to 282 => -0.6 K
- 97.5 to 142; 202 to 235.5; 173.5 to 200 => -1.3 K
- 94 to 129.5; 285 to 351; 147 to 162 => 2.0 K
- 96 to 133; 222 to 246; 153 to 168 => 0.6 K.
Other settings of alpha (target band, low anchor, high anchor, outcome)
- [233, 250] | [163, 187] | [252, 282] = 1.0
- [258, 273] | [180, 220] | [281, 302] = -0.3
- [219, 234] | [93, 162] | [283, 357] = 2.9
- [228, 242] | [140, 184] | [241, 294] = 1.0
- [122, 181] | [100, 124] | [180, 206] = 2.3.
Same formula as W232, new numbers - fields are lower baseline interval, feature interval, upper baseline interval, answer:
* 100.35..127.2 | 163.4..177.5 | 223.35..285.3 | 0.7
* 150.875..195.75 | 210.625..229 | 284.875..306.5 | 3.3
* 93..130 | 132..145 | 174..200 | 1.1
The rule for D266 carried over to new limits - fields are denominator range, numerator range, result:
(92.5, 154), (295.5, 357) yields 1.37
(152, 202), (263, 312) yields 1.26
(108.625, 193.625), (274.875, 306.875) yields 1.28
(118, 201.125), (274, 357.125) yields 1.37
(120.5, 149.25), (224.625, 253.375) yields 1.09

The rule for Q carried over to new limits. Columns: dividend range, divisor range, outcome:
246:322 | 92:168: 1.23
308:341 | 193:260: 1.40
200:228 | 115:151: 0.96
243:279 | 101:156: 1.16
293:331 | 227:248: 1.30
